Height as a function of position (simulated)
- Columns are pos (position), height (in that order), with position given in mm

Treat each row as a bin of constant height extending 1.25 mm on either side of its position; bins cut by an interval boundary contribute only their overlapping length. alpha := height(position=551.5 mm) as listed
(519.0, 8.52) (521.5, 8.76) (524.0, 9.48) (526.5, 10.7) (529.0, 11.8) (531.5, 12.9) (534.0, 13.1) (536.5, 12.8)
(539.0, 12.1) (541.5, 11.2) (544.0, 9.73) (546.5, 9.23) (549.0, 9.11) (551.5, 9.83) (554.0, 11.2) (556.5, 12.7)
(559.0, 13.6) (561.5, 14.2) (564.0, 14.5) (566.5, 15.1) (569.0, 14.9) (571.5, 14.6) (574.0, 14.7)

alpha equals 9.83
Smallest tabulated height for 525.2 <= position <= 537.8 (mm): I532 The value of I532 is 10.7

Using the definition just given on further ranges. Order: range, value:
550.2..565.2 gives 9.83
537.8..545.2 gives 9.73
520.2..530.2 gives 8.76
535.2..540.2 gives 12.1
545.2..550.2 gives 9.11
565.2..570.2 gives 14.9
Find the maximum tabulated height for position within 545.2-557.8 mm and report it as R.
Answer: 12.7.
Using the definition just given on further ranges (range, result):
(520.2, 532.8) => 12.9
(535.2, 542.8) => 12.8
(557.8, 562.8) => 14.2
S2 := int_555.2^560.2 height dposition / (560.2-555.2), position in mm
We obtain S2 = 13.1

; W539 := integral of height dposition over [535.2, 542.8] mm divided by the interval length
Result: 12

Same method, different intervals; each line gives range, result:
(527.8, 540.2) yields 12.5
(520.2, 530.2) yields 10.2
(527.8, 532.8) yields 12.4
